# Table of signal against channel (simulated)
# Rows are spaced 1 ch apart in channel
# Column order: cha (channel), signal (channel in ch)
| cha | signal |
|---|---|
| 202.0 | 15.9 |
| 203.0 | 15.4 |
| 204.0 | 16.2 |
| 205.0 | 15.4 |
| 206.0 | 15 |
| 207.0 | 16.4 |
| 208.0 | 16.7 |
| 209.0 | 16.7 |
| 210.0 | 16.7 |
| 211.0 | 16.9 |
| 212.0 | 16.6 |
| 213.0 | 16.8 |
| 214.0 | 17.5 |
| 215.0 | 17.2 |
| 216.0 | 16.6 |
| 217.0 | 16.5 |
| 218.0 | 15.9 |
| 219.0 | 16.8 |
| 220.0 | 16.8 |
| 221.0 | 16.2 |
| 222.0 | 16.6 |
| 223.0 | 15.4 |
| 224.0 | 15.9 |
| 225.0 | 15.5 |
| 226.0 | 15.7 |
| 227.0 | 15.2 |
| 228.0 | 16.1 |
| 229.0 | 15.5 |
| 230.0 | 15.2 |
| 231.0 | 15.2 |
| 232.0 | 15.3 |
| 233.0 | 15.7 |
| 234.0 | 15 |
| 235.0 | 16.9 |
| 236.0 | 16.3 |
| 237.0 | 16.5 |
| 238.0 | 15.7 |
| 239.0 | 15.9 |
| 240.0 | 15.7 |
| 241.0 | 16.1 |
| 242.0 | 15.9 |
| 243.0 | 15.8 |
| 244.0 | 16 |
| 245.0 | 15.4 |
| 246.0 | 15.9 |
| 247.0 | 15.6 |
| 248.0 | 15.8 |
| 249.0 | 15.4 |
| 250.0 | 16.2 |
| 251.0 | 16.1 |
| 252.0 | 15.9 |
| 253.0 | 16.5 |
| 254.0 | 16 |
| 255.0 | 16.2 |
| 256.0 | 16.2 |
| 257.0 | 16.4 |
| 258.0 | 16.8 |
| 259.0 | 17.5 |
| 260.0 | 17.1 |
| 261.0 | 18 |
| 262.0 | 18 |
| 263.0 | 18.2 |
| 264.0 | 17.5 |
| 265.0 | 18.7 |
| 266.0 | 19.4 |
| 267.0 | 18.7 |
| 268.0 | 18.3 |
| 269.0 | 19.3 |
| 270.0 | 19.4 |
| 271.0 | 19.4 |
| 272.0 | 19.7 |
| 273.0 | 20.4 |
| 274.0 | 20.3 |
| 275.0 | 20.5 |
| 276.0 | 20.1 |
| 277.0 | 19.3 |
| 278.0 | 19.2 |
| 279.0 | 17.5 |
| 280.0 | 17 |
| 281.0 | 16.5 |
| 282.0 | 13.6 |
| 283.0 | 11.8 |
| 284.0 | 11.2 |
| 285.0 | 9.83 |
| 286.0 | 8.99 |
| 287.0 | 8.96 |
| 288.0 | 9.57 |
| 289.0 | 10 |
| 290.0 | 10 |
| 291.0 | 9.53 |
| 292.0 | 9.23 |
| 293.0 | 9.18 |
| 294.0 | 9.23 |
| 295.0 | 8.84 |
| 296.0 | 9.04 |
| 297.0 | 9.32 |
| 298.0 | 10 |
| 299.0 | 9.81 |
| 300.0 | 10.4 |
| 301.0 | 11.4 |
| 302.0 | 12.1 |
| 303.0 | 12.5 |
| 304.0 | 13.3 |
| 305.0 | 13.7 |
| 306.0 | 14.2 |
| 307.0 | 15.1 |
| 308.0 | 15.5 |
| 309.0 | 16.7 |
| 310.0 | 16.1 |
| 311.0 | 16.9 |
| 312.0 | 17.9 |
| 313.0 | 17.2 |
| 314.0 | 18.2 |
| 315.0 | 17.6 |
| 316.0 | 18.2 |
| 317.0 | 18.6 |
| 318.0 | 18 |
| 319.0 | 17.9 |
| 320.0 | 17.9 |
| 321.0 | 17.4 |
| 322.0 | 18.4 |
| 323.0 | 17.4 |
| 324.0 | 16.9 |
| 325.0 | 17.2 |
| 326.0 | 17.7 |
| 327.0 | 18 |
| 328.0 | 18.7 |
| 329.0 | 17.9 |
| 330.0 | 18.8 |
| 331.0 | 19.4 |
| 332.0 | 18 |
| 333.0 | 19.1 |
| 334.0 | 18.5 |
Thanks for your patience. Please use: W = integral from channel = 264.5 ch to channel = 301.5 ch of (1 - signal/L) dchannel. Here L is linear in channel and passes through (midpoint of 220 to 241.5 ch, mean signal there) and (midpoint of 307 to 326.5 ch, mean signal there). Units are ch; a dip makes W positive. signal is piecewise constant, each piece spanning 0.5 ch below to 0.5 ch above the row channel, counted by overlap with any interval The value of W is 5.7 ch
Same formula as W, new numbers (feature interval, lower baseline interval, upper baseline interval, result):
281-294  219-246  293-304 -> 1.1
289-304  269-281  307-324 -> 6.7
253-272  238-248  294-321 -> -3.1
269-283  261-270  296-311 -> -1.2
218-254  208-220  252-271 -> 2.7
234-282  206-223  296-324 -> -4.1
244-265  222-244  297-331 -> -1.0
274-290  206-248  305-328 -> 2.3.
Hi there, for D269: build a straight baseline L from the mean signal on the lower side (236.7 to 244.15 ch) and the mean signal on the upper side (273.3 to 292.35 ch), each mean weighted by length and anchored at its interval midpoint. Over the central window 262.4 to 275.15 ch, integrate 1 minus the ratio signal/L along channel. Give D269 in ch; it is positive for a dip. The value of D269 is -4.0 ch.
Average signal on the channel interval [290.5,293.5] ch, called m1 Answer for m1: 9.31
